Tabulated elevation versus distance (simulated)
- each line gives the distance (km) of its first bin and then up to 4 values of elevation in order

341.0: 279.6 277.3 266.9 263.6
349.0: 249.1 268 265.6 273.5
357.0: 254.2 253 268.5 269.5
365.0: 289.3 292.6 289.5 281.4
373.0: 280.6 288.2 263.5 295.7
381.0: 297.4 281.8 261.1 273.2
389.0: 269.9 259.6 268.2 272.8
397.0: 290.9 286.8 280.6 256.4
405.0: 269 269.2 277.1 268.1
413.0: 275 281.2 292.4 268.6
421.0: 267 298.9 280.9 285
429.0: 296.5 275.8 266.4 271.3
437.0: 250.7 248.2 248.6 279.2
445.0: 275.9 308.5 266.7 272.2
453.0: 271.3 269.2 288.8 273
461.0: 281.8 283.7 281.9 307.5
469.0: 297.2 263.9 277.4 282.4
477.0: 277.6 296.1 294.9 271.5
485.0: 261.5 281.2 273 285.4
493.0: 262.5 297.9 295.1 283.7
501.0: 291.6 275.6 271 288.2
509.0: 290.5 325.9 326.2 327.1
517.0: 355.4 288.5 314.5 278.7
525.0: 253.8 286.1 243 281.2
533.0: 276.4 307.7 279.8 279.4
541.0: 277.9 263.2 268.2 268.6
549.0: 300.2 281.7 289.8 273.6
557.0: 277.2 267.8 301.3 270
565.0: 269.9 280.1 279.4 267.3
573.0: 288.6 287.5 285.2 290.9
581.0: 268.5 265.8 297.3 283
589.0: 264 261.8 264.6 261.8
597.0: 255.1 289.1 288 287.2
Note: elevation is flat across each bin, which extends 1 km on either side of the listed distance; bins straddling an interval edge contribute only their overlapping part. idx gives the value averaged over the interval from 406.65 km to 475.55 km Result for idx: 277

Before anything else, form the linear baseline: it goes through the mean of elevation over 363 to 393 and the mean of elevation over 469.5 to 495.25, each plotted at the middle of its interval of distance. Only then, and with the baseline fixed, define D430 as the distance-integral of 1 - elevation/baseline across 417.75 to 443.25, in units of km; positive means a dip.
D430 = 0.6 km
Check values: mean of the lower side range 280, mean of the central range 272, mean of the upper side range 279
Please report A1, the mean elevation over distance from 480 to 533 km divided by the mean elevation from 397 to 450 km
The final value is 1.05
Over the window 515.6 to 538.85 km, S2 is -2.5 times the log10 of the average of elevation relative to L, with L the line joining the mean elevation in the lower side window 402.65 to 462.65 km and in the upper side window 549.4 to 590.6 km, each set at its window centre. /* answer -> -0.039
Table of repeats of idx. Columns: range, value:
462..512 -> 285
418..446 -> 272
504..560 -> 287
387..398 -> 272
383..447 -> 274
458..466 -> 280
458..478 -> 283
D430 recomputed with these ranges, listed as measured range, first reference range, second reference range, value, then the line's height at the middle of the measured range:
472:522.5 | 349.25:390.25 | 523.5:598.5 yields -2.9 km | 276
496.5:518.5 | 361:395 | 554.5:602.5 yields -2.0 km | 277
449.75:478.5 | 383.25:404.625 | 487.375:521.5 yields 0.7 km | 288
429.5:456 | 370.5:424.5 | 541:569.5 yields 0.7 km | 277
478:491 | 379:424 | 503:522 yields 0.9 km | 300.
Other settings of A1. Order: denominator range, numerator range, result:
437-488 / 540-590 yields 1.00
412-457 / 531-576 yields 1.02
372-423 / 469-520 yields 1.05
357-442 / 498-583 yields 1.04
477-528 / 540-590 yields 0.96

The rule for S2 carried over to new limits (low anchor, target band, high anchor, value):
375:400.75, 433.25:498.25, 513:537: 0.03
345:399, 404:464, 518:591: 0.00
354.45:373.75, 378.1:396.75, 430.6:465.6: -0.01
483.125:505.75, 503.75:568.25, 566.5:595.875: -0.03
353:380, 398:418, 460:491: 0.01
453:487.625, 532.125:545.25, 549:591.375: 0.00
